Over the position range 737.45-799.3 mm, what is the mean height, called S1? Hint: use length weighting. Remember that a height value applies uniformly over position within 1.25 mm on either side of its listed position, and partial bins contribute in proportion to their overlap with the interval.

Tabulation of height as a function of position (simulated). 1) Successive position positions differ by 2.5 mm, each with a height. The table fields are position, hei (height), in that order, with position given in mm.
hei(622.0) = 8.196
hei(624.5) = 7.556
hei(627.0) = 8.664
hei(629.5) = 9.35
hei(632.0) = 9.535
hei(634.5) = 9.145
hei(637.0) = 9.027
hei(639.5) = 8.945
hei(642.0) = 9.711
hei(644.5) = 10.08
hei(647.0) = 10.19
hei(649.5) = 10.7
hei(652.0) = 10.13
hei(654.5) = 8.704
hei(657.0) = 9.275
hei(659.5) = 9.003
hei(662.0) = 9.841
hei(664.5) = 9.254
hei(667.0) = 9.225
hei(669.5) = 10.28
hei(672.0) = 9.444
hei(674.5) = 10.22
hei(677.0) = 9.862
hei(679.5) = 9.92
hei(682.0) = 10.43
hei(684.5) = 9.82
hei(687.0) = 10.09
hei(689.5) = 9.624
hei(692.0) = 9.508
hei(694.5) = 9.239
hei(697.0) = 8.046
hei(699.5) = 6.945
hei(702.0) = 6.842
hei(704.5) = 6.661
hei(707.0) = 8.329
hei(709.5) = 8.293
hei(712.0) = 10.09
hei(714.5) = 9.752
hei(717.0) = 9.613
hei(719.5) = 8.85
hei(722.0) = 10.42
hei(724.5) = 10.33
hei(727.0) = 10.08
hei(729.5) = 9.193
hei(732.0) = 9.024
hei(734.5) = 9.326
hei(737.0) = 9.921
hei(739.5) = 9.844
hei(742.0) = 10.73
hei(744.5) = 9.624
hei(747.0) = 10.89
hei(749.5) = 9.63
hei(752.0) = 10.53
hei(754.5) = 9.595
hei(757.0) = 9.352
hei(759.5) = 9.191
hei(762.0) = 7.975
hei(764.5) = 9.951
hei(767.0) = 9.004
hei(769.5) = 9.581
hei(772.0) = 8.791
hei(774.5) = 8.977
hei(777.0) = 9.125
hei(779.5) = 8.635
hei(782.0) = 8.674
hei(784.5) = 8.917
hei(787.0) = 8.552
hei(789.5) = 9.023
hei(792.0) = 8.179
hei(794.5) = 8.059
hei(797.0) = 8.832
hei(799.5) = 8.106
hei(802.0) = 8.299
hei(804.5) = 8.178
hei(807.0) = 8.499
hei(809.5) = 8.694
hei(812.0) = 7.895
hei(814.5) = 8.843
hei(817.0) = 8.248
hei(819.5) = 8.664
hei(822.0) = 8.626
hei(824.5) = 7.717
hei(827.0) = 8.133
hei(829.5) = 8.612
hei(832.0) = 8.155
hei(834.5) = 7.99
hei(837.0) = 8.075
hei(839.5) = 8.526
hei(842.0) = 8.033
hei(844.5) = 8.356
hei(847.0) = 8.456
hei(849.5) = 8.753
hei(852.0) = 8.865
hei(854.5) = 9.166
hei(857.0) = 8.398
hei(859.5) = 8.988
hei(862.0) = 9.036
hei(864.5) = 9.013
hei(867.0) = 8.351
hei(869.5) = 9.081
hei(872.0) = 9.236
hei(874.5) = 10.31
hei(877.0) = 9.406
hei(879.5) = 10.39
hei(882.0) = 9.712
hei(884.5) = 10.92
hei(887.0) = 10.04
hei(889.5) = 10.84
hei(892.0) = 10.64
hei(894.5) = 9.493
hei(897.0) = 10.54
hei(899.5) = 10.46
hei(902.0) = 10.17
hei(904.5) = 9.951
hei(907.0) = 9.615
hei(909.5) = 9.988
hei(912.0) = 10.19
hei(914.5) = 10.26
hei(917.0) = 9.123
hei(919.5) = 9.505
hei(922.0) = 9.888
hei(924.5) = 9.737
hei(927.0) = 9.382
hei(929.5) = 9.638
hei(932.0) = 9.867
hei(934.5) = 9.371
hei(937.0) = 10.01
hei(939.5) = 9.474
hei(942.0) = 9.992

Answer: 9.23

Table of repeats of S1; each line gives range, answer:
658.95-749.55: 9.41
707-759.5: 9.71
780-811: 8.5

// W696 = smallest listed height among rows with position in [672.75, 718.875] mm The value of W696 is 6.661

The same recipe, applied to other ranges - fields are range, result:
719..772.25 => 7.975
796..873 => 7.717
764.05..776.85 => 8.791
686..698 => 8.046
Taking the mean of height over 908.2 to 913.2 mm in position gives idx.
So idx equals 10.1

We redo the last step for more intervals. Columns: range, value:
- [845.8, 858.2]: 8.73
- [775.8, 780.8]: 8.88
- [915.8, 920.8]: 9.32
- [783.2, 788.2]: 8.74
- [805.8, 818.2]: 8.44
